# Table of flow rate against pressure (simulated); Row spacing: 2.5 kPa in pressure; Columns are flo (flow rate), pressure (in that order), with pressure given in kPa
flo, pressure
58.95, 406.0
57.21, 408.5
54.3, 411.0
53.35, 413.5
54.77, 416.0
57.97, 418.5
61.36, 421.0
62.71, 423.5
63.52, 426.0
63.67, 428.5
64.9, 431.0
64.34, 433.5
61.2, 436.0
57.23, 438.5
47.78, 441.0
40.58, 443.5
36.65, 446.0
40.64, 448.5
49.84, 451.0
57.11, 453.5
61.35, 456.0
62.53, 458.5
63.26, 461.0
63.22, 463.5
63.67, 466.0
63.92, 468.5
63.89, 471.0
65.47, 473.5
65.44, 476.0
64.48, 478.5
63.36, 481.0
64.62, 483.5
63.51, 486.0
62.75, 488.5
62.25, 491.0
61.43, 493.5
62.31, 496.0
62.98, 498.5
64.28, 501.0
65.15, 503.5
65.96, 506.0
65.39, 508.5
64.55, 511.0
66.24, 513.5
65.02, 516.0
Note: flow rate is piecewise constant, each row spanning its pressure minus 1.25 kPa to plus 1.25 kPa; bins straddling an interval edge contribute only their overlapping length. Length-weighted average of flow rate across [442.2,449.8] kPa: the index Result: 39.4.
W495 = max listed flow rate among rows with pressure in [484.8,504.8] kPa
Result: 65.15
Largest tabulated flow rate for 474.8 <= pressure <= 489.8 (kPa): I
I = 65.44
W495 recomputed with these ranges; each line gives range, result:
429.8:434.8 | 64.9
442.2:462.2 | 63.26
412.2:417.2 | 54.77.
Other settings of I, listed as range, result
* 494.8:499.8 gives 62.98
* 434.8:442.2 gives 61.2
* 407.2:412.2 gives 57.21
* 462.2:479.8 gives 65.47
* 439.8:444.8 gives 47.78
